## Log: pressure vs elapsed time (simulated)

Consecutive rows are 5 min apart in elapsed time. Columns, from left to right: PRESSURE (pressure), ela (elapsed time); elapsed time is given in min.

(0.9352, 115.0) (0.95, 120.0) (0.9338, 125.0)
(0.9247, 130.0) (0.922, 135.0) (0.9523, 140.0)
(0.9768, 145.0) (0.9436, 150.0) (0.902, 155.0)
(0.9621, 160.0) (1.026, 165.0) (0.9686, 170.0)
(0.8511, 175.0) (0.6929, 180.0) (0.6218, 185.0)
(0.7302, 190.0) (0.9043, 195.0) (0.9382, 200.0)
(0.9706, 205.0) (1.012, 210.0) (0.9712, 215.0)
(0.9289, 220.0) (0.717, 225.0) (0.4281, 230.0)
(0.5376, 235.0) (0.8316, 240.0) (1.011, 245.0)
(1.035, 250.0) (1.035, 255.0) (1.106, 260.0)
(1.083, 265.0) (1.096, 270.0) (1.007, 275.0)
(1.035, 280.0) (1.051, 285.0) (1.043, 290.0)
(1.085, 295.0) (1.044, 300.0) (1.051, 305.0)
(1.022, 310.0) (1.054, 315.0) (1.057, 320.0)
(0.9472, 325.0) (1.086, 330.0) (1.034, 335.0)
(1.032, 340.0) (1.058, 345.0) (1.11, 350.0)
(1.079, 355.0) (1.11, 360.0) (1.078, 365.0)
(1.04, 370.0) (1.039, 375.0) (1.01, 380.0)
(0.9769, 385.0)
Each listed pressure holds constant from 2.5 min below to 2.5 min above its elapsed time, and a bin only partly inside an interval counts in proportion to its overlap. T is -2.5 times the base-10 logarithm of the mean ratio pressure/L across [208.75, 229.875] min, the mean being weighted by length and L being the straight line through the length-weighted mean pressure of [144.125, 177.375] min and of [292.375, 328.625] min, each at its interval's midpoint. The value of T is 0.16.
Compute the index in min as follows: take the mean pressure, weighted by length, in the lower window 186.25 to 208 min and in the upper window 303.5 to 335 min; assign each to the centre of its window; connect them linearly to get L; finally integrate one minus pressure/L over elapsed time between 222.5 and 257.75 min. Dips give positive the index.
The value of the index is 5.0 min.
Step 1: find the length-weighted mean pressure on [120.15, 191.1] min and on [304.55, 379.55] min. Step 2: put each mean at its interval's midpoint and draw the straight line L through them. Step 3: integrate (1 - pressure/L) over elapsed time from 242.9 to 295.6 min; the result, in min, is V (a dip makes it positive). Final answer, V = -3.4 min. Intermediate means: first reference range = 0.891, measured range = 1.05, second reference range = 1.05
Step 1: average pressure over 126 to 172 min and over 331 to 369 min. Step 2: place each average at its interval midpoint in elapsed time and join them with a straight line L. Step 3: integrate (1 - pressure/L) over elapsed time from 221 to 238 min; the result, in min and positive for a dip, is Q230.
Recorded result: 6.8 min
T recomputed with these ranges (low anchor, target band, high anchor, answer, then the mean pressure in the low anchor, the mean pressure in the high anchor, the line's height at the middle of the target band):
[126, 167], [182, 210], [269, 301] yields 0.17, 0.95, 1.05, 0.985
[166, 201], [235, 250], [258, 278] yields 0.14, 0.819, 1.07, 0.995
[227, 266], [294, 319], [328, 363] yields -0.06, 0.874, 1.07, 0.994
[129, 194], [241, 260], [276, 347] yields -0.05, 0.882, 1.04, 0.977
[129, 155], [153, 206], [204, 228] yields 0.07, 0.941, 0.907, 0.924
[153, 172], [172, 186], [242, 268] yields 0.30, 0.966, 1.05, 0.981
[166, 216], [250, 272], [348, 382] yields -0.14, 0.868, 1.07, 0.948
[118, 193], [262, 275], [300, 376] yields -0.09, 0.89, 1.05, 0.991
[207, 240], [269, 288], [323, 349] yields -0.16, 0.774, 1.04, 0.903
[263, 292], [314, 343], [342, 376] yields 0.03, 1.05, 1.07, 1.07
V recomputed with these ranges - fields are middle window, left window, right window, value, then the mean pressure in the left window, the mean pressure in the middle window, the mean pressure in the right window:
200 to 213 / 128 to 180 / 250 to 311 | 0.0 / 0.931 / 0.98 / 1.05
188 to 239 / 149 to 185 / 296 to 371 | 6.3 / 0.885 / 0.815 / 1.05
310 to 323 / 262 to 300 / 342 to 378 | 0.2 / 1.06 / 1.04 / 1.07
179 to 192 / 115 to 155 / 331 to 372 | 3.9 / 0.94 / 0.678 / 1.07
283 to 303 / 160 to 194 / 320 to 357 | -1.4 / 0.83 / 1.06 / 1.05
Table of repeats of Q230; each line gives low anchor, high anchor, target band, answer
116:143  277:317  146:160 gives 0.25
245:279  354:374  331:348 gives 0.35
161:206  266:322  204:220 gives -1.26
